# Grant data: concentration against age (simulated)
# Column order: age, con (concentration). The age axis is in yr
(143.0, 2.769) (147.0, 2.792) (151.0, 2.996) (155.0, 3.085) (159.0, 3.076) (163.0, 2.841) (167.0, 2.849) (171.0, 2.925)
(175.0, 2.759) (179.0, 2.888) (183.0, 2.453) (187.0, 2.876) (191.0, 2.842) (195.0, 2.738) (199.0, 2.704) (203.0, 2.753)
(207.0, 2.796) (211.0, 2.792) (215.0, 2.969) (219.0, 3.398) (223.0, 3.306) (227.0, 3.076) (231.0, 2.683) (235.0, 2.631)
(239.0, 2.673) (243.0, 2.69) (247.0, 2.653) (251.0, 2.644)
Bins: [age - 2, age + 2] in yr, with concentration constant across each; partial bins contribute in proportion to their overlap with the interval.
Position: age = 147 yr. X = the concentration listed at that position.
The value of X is 2.792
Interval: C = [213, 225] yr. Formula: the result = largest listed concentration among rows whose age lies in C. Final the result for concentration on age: 3.398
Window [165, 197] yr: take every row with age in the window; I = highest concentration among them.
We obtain 2.925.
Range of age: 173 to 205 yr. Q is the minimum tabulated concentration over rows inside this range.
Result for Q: 2.453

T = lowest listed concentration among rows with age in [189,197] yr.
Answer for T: 2.738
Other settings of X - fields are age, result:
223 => 3.306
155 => 3.085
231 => 2.683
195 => 2.738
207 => 2.796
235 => 2.631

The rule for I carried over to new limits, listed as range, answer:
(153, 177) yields 3.085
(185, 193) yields 2.876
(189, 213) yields 2.842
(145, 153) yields 2.996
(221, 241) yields 3.306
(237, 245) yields 2.69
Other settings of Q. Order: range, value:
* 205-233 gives 2.683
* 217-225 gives 3.306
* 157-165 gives 2.841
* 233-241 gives 2.631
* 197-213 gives 2.704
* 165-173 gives 2.849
